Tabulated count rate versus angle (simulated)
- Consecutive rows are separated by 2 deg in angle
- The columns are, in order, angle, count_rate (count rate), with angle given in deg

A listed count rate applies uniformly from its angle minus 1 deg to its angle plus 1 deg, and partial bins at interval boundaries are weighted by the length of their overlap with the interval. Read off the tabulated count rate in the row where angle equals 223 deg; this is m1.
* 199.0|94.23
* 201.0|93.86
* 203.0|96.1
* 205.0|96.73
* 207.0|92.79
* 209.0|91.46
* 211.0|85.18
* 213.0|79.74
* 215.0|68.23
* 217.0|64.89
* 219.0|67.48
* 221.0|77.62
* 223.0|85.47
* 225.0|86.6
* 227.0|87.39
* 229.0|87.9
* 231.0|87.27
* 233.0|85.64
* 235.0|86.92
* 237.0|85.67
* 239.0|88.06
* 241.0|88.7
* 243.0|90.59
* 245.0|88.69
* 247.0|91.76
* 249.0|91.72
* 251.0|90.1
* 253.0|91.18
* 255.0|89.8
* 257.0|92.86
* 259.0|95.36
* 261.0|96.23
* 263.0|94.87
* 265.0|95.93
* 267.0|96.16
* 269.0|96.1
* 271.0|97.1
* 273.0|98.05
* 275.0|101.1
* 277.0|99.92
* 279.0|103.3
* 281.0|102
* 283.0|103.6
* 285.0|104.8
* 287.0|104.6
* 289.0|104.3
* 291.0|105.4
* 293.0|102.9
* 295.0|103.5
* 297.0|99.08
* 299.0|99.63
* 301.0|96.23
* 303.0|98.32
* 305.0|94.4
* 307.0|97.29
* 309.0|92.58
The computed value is 85.47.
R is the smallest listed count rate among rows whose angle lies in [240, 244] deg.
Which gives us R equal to 88.7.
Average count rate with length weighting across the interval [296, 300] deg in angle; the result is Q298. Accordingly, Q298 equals 99.4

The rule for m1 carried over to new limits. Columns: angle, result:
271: 97.1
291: 105.4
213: 79.74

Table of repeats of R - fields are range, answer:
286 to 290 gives 104.3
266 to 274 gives 96.1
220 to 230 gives 77.62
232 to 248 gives 85.64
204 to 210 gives 91.46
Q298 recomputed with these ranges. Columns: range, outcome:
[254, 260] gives 92.7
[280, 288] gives 104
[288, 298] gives 103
